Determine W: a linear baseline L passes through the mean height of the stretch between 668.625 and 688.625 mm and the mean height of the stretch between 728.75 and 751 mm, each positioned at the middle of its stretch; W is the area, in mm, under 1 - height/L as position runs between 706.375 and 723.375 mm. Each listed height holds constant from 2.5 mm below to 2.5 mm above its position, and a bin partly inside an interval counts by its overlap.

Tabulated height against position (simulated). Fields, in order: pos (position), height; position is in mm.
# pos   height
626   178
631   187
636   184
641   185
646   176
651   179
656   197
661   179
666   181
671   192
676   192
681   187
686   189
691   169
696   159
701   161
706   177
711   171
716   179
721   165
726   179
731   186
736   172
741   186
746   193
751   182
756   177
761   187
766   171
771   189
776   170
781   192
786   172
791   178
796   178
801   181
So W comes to 1.3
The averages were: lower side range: 190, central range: 172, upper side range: 184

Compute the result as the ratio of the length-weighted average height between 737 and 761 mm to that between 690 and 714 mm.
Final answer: 1.10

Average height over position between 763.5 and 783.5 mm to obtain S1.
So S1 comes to 180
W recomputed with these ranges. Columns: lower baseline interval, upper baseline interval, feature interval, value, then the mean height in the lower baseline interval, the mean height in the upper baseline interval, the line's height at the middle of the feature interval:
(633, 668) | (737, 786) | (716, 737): 0.7 mm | 183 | 182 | 182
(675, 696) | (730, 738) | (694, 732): 1.6 mm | 181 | 178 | 179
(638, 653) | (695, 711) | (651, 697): -2.5 mm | 180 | 167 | 174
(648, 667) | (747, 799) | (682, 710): 1.7 mm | 184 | 180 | 183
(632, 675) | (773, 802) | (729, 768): -0.3 mm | 184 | 179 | 180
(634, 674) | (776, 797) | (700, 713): 0.8 mm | 184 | 179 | 182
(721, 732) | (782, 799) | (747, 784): -0.8 mm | 178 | 178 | 178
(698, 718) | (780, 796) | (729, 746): -0.8 mm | 172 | 179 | 174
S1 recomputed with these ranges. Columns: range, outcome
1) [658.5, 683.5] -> 186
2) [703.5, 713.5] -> 174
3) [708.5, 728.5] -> 174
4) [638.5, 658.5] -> 184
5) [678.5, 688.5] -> 188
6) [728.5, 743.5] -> 181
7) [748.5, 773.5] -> 181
